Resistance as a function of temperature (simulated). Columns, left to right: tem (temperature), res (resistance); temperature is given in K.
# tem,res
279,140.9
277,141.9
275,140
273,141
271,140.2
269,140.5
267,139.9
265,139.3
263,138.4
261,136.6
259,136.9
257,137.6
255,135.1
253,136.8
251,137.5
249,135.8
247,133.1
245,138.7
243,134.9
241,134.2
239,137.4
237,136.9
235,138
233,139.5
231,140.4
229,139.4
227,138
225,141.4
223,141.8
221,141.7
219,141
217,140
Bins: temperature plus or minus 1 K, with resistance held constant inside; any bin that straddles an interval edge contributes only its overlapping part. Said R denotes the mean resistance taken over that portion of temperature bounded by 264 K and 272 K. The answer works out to 140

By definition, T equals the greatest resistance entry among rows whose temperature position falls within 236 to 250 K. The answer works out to 138.7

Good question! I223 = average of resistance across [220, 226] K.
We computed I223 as 142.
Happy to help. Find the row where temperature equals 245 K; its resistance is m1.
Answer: 138.7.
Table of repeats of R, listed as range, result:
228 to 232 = 140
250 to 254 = 137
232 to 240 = 138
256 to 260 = 137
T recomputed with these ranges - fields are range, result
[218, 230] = 141.8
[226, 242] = 140.4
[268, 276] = 141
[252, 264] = 138.4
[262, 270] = 140.5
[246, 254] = 137.5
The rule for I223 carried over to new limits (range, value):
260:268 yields 139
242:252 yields 136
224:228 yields 140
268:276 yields 140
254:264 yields 137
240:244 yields 135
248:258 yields 137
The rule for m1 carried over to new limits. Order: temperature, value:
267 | 139.9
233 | 139.5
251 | 137.5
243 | 134.9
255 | 135.1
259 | 136.9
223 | 141.8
